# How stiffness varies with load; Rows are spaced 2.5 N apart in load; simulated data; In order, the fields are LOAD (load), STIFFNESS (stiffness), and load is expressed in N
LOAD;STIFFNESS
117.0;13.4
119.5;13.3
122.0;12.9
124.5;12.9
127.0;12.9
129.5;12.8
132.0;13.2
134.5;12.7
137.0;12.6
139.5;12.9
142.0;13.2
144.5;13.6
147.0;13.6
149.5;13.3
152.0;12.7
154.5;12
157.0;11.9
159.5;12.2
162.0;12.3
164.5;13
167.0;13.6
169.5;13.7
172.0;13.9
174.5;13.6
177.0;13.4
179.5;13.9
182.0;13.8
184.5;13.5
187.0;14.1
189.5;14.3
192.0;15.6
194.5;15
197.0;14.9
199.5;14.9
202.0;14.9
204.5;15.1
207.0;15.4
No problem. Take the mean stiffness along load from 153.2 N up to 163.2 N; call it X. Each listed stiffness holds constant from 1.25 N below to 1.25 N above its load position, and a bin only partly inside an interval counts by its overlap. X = 12.1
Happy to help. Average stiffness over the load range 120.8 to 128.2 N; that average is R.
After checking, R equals 12.9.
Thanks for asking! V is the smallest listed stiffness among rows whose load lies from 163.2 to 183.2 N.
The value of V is 13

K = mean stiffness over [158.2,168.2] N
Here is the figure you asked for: 12.8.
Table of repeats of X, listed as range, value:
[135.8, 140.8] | 12.8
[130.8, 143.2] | 12.9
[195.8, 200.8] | 14.9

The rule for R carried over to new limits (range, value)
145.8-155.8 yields 12.9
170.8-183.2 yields 13.7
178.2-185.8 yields 13.7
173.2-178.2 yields 13.5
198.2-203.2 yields 14.9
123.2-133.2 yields 12.9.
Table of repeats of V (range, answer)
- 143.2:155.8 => 12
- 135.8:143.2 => 12.6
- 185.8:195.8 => 14.1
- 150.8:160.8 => 11.9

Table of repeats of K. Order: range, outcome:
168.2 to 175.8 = 13.7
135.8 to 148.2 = 13.2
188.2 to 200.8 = 14.9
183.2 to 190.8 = 14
